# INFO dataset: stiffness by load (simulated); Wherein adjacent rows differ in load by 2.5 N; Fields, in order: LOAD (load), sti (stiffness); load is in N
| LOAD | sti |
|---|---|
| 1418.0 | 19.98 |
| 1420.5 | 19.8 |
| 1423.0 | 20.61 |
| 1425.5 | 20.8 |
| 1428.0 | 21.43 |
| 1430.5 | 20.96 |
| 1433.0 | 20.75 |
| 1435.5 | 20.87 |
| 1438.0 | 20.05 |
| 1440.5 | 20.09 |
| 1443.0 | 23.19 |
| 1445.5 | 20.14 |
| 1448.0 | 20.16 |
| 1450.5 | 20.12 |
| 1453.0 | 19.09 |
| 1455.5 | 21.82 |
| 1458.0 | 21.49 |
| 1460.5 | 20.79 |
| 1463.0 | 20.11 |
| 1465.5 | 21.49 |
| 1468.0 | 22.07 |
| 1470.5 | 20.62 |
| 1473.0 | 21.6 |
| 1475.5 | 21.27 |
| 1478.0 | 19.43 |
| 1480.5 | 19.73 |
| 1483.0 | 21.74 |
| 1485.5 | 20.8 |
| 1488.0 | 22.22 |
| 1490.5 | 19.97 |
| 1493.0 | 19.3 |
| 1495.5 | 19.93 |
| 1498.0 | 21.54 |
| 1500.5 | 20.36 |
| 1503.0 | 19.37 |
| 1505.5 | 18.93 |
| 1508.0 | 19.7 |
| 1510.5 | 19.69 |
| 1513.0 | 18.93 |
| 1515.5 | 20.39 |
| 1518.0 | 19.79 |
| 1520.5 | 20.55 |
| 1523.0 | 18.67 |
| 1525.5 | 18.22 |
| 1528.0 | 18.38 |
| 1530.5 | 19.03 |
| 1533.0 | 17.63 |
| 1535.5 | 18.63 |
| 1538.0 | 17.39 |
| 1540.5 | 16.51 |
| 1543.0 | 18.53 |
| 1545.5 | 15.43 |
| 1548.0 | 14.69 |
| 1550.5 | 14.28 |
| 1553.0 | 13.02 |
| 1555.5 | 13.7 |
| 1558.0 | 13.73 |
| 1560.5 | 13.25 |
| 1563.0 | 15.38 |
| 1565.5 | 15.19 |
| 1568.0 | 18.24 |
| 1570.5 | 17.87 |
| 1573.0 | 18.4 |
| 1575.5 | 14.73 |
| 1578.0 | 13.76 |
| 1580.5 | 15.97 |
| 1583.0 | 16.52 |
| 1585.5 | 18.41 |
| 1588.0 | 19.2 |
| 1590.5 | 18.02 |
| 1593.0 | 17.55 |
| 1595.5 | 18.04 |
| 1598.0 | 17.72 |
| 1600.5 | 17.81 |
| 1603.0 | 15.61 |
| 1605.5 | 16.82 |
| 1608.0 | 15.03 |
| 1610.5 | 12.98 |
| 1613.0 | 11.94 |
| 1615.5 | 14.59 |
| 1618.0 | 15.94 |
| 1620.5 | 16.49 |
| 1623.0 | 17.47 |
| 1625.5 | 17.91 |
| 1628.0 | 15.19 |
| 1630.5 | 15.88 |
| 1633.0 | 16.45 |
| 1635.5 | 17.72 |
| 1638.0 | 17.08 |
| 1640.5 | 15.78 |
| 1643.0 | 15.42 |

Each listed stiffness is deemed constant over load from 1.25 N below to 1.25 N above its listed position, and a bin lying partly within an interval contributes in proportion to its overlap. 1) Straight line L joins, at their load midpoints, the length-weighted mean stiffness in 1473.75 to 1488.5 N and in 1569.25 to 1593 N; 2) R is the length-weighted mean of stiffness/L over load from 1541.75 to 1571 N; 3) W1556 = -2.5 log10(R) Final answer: 0.18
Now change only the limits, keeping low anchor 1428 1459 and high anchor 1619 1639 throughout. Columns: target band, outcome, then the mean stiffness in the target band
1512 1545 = 0.02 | 18.6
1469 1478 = -0.04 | 20.9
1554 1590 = 0.12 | 16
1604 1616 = 0.20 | 14.3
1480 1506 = -0.04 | 20.4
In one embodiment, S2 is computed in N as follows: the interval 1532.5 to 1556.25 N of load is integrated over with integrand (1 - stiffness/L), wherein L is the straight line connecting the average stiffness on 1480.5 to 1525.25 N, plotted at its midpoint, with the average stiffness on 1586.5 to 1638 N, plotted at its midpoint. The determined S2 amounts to 3.5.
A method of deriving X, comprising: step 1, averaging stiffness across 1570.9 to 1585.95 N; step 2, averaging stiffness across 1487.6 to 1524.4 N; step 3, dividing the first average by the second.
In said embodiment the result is 0.8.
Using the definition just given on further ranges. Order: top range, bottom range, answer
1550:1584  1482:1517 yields 0.76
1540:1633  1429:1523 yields 0.78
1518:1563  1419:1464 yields 0.80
